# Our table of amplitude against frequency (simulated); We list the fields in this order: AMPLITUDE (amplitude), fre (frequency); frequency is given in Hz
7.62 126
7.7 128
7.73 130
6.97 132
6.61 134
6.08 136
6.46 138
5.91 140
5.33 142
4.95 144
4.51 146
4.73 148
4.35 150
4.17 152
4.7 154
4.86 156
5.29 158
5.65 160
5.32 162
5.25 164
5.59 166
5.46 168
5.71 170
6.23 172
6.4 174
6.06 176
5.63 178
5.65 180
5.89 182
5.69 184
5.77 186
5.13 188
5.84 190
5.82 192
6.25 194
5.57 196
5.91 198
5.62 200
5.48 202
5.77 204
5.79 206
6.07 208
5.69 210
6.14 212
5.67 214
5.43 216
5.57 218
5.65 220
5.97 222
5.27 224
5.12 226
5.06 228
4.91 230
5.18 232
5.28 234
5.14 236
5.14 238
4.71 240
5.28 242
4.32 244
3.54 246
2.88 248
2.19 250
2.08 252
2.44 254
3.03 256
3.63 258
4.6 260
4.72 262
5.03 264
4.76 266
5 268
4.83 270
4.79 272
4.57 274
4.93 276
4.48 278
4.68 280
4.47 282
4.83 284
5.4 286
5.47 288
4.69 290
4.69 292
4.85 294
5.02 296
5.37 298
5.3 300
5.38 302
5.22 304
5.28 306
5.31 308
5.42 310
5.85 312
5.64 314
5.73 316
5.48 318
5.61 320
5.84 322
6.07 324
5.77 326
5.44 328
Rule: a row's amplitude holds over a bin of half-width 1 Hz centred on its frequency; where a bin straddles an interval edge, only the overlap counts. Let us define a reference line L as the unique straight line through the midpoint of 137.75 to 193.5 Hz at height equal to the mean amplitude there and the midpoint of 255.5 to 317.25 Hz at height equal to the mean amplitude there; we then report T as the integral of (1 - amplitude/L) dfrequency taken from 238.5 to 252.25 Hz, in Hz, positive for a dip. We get 3.8 Hz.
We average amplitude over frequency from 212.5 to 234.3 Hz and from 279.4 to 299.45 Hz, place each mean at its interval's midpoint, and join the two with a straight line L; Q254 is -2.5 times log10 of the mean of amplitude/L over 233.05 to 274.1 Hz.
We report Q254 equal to 0.24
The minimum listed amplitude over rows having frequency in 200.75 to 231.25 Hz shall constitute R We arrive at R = 4.91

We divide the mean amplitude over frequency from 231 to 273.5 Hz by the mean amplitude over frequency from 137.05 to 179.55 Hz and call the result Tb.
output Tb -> 0.79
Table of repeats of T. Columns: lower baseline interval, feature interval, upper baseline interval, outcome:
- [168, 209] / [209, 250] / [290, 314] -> 4.25 Hz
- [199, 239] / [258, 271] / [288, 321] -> 1.60 Hz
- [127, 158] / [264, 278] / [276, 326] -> 1.39 Hz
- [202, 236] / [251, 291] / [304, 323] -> 8.08 Hz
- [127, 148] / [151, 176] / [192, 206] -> 2.40 Hz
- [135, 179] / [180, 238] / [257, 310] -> -4.41 Hz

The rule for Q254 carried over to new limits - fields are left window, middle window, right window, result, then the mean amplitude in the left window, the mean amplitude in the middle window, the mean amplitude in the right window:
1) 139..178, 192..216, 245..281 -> -0.22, 5.3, 5.8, 4.01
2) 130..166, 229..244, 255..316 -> 0.01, 5.43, 5.04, 4.92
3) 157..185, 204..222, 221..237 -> -0.08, 5.7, 5.76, 5.24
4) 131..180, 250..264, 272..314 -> 0.44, 5.51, 3.44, 5.07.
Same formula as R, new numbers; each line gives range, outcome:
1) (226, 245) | 4.32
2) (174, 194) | 5.13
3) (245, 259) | 2.08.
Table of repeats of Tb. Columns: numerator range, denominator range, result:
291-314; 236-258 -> 1.45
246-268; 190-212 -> 0.62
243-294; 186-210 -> 0.74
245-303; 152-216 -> 0.78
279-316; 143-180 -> 0.98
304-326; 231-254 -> 1.37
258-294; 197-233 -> 0.86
